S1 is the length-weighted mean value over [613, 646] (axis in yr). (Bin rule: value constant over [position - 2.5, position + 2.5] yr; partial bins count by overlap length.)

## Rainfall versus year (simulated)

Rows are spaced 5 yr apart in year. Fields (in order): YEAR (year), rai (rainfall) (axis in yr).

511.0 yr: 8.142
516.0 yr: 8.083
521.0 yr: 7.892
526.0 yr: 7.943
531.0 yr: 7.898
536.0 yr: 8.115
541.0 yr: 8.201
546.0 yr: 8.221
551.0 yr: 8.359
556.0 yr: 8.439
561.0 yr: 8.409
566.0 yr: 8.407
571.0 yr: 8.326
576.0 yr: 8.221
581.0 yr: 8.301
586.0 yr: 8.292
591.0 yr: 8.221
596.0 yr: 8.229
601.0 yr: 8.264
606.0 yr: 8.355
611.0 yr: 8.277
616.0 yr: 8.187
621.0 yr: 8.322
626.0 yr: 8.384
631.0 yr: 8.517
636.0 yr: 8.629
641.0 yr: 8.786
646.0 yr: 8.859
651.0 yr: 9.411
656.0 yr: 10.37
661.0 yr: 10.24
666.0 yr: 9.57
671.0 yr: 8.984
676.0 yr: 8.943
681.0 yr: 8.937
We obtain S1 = 8.5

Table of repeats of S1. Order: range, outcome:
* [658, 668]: 9.95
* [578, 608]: 8.27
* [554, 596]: 8.32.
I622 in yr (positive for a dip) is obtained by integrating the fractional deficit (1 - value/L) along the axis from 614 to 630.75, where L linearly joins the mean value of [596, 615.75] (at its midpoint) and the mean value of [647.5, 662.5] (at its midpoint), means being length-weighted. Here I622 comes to 0.9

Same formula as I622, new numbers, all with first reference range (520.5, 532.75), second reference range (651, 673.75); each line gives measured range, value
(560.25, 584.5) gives 0.6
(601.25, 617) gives 1.3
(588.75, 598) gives 0.6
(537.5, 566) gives -0.3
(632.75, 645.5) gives 1.0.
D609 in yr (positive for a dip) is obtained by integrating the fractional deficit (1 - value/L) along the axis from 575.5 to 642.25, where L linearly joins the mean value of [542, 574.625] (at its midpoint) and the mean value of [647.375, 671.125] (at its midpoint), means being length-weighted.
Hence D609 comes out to 5.1 yr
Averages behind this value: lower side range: 8.35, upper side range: 9.75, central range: 8.35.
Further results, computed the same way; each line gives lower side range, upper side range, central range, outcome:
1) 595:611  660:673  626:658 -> 0.17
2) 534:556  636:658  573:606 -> 1.61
